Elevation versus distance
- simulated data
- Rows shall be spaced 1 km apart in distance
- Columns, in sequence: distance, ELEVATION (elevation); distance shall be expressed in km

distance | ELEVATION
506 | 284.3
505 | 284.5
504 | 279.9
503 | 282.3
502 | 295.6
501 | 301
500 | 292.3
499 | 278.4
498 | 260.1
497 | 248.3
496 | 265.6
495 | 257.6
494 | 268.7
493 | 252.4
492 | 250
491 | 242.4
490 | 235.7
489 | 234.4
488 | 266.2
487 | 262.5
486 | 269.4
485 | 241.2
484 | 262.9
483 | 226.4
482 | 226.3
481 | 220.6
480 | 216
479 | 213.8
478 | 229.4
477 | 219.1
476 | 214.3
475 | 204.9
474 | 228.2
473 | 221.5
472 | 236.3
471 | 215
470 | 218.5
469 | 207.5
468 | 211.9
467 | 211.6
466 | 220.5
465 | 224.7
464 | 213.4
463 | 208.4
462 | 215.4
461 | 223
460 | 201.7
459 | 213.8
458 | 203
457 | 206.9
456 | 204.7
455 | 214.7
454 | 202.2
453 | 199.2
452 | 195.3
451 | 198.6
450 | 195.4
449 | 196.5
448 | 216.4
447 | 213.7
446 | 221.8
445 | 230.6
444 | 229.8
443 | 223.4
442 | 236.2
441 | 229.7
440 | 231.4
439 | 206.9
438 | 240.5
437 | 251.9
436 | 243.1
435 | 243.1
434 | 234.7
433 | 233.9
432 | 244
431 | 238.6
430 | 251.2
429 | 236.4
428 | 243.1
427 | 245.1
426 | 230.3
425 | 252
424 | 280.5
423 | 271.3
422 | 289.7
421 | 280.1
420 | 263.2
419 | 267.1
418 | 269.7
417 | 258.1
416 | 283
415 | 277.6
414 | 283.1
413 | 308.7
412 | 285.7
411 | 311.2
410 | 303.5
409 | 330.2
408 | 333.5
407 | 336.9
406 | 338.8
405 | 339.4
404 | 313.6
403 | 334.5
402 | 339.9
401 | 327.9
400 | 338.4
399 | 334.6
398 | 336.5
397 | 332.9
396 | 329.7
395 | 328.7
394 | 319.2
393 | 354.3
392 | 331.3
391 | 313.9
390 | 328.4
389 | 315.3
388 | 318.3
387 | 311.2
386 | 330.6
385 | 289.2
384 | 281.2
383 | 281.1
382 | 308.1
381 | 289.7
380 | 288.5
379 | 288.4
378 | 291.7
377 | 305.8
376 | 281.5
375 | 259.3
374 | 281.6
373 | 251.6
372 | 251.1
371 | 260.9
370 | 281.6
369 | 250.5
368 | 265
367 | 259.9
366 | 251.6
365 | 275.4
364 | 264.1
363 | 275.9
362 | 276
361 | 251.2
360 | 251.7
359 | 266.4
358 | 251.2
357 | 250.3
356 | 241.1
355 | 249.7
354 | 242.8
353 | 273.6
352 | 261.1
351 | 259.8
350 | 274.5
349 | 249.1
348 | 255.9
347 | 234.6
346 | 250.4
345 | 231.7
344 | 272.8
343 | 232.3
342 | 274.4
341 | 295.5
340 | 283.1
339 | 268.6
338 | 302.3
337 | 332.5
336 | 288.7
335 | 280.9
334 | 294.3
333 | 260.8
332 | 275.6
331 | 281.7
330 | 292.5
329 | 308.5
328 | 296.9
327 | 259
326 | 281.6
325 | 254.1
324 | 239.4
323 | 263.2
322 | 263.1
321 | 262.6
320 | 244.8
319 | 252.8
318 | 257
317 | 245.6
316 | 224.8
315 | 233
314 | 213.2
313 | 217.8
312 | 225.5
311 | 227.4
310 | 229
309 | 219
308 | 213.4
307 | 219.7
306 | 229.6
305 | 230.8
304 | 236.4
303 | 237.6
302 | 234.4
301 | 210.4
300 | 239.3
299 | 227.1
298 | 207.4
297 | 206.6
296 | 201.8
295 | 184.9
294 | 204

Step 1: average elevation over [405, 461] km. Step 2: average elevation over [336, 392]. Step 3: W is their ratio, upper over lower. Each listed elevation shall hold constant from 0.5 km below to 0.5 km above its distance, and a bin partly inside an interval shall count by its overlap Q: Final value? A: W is 0.90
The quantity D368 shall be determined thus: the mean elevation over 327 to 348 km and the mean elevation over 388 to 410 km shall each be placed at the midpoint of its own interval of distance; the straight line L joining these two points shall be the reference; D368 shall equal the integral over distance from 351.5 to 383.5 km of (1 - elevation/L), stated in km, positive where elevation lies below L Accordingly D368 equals 3.7 km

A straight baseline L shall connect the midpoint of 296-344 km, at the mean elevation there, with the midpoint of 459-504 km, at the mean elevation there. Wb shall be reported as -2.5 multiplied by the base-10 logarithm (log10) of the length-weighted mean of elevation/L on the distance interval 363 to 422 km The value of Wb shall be -0.212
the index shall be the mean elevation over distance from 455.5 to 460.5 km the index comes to 206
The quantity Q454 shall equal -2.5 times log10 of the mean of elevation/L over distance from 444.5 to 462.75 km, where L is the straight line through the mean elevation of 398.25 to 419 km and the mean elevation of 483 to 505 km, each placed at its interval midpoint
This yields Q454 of 0.345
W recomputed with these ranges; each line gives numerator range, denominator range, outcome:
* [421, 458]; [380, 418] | 0.73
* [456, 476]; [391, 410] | 0.65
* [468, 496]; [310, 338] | 0.90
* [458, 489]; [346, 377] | 0.86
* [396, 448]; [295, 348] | 1.09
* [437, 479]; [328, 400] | 0.76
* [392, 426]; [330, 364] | 1.15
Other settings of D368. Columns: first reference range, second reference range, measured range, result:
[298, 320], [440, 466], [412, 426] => -3.7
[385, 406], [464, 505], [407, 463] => 9.1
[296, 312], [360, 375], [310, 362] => -3.6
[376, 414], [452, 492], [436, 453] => 2.4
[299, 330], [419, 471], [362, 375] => -1.5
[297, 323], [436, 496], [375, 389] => -4.2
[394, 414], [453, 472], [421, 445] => 2.3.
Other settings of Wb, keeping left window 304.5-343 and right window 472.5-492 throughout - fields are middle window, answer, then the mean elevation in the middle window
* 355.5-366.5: -0.028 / 260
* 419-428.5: -0.082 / 262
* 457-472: 0.109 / 214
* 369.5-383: -0.121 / 280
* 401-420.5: -0.236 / 305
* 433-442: 0.026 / 235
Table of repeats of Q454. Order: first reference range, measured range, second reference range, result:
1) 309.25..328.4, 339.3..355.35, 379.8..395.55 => 0.059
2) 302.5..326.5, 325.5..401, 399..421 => -0.038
